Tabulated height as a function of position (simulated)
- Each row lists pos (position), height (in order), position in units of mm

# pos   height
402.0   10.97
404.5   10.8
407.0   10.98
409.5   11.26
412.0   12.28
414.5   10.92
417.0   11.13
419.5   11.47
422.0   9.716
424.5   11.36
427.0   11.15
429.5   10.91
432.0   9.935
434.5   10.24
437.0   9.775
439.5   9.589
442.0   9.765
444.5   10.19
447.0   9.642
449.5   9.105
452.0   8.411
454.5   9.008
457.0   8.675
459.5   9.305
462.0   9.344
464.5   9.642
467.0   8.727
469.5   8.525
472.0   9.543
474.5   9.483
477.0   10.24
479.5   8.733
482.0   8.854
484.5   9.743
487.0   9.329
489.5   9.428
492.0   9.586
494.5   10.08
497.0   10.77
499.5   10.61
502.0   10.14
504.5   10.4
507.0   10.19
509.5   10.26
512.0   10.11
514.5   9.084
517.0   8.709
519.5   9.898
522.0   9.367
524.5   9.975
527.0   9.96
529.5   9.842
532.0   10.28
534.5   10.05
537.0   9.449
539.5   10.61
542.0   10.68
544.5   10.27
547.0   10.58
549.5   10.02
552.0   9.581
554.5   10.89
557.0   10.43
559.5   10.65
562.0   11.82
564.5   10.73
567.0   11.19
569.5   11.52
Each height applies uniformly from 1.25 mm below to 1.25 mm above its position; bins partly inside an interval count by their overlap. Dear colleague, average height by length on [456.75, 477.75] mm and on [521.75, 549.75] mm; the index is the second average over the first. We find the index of 1.09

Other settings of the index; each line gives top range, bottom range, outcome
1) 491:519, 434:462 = 1.06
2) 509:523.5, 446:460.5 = 1.06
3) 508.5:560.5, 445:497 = 1.08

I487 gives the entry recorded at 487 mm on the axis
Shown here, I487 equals 9.329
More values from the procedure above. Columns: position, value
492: 9.586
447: 9.642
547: 10.58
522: 9.367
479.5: 8.733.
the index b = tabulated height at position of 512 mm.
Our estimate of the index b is 10.11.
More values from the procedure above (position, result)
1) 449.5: 9.105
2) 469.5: 8.525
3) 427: 11.15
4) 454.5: 9.008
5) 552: 9.581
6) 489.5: 9.428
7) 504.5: 10.4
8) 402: 10.97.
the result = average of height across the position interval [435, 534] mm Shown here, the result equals 9.61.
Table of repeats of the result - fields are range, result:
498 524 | 9.89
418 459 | 9.93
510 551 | 9.93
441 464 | 9.28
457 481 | 9.25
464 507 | 9.65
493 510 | 10.3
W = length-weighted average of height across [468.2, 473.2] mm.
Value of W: 9.03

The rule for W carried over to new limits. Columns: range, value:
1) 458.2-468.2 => 9.25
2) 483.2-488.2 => 9.53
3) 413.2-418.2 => 11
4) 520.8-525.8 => 9.68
